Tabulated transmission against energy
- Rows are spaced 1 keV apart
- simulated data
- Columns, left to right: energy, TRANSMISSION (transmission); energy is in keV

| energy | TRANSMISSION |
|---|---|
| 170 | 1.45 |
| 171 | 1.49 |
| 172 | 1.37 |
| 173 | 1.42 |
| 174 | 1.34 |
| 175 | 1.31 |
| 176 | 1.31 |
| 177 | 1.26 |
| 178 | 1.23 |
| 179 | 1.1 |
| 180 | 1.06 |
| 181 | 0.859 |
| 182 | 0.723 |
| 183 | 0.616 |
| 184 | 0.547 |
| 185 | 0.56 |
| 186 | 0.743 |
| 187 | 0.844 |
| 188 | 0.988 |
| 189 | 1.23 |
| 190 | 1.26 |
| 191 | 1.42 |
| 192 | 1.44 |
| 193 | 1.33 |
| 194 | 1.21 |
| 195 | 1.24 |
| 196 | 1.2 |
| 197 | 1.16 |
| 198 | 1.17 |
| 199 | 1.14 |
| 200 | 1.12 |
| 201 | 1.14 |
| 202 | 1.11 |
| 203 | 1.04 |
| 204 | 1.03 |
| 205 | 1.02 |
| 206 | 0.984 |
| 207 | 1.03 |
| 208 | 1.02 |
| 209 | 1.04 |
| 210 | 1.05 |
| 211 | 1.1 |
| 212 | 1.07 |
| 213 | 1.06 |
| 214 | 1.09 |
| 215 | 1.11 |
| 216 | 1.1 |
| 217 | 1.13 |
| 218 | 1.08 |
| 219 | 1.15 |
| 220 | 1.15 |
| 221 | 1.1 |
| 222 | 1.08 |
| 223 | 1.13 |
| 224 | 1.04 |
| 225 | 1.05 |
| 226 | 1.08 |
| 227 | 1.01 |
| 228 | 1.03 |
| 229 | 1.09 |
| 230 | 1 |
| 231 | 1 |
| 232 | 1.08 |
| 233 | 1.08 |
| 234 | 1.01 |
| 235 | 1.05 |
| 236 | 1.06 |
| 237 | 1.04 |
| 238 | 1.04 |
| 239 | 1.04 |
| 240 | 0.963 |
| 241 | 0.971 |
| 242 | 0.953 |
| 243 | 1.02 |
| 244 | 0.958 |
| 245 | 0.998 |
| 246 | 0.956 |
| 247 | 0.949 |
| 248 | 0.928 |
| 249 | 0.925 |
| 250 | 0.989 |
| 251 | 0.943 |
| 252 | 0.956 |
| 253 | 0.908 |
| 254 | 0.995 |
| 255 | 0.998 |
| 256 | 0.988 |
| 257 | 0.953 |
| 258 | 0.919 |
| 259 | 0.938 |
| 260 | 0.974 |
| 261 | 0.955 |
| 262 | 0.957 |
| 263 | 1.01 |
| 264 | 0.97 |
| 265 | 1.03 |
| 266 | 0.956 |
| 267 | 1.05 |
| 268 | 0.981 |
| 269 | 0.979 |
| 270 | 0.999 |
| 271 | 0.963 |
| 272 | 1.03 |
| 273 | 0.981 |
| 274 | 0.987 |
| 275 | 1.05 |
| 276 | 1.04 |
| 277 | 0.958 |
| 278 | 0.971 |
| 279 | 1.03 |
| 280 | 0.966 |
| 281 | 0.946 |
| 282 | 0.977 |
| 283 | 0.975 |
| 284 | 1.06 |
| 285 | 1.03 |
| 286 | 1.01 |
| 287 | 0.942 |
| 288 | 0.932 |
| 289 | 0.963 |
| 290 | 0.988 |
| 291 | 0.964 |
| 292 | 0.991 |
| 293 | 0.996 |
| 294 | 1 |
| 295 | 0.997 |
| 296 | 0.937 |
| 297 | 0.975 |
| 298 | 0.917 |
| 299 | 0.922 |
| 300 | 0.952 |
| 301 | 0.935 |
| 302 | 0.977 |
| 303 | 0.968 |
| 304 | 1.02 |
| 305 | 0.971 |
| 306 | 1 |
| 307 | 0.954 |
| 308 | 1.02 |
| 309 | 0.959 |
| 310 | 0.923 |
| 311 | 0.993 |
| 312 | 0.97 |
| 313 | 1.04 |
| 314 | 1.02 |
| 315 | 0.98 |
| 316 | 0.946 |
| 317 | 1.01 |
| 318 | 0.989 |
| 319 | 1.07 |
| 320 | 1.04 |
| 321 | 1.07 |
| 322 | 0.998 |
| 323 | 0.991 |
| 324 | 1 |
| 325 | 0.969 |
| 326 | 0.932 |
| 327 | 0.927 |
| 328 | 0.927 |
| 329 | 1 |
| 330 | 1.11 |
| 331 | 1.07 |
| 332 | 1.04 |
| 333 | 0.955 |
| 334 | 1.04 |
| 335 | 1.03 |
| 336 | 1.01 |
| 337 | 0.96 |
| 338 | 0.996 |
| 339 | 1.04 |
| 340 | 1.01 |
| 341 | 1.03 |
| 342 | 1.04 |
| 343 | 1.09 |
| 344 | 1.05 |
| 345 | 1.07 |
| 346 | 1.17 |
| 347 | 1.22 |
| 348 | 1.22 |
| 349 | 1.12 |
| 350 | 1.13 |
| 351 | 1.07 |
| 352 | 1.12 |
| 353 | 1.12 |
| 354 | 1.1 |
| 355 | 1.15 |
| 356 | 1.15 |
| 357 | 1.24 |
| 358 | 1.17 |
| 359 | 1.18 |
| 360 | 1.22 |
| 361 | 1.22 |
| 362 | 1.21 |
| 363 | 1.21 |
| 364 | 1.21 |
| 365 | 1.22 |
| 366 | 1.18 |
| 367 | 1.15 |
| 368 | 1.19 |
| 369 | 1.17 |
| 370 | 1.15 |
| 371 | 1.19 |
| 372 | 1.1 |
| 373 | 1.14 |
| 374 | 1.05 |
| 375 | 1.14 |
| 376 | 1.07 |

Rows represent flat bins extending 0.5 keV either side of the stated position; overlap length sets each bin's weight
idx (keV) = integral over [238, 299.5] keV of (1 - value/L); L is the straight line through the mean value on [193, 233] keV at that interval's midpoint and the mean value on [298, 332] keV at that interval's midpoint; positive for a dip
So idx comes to 3.4 keV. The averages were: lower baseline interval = 1.09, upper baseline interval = 0.989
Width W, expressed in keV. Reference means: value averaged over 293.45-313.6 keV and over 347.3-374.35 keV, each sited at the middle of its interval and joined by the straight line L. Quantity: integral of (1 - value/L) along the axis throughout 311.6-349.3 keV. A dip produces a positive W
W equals 1.1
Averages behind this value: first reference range 0.972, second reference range 1.16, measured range 1.03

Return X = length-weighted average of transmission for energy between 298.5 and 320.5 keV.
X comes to 0.984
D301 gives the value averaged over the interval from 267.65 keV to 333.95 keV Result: 0.988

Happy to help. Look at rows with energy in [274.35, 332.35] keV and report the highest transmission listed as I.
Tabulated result 1.11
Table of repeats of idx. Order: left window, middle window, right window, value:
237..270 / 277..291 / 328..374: 0.5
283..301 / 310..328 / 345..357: 1.0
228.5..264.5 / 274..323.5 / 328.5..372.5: 3.1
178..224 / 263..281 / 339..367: 1.7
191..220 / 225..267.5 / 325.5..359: 4.4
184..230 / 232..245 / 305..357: 0.7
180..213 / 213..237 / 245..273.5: -1.5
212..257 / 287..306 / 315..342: 0.9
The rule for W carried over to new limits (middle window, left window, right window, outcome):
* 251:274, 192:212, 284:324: 1.4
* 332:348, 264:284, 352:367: 1.2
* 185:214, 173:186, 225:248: -2.8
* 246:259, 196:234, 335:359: 1.6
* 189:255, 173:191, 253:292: -4.3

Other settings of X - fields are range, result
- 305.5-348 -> 1.02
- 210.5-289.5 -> 1.01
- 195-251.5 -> 1.05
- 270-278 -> 0.999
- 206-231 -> 1.07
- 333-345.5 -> 1.03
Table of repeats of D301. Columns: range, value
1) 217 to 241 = 1.06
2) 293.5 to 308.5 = 0.97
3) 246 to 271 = 0.968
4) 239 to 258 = 0.965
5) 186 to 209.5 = 1.13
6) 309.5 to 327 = 0.995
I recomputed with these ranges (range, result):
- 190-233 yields 1.44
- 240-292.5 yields 1.06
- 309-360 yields 1.24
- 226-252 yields 1.09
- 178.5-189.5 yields 1.23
